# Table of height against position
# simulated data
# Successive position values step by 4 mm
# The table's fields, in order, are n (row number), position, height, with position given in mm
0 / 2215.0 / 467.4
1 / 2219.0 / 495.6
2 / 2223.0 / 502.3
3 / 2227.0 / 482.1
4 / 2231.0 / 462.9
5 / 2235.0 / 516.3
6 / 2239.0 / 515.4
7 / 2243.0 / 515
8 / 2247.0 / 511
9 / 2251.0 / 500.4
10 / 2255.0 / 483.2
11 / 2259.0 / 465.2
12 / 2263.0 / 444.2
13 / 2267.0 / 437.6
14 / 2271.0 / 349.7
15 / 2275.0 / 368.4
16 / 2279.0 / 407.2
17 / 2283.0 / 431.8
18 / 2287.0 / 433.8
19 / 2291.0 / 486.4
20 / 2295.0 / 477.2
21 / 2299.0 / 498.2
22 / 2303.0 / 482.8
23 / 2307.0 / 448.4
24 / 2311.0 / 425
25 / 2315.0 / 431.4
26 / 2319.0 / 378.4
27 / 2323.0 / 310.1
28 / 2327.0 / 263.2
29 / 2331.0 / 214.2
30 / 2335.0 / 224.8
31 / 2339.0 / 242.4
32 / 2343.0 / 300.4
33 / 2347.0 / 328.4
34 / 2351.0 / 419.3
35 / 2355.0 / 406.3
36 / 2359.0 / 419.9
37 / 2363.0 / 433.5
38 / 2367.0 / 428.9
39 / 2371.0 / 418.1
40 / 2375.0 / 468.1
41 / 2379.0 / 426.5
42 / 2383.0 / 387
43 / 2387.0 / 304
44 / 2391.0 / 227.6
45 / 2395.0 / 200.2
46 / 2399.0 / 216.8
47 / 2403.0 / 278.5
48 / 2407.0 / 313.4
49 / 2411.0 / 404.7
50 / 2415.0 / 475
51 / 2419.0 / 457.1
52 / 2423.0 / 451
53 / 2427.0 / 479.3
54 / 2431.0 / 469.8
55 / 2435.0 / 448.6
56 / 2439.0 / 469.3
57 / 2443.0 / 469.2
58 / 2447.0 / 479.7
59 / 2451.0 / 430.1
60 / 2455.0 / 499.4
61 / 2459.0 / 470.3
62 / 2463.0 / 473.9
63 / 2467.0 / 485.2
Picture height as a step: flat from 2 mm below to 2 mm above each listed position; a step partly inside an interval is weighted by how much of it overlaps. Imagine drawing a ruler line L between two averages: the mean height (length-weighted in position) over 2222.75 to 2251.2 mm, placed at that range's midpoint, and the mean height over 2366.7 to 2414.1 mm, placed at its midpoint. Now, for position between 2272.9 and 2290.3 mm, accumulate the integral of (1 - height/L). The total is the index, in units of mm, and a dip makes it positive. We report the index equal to 1.44 mm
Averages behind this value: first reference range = 501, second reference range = 339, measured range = 416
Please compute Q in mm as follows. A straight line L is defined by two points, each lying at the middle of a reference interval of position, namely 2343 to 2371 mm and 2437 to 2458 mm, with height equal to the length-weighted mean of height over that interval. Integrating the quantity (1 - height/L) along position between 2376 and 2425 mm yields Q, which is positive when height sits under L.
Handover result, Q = 9.73 mm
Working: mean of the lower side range 399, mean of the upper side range 470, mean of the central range 348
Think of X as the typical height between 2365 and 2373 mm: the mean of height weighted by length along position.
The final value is 424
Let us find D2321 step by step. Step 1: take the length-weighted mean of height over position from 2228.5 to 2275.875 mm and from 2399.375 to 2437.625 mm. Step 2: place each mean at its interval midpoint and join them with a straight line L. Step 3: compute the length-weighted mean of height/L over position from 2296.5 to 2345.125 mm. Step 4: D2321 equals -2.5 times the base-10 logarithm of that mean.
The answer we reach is 0.25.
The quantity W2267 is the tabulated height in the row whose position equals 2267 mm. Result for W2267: 437.6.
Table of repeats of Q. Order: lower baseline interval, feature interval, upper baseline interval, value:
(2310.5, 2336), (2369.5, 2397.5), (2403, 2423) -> 2.2 mm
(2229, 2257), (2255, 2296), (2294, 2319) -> 3.8 mm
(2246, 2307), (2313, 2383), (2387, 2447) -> 9.2 mm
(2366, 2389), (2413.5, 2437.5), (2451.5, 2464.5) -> -0.9 mm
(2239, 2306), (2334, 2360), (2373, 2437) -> 4.7 mm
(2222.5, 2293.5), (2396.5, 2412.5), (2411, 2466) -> 5.8 mm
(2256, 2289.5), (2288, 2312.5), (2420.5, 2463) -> -2.4 mm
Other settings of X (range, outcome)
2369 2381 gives 438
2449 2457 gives 465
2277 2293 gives 440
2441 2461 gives 470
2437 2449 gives 473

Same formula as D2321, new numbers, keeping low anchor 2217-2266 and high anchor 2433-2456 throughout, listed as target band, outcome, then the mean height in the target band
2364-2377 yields 0.09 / 438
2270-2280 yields 0.28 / 374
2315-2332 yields 0.47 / 312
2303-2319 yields 0.11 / 434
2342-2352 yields 0.34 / 347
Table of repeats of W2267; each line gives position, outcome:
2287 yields 433.8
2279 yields 407.2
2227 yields 482.1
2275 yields 368.4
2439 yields 469.3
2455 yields 499.4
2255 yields 483.2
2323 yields 310.1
